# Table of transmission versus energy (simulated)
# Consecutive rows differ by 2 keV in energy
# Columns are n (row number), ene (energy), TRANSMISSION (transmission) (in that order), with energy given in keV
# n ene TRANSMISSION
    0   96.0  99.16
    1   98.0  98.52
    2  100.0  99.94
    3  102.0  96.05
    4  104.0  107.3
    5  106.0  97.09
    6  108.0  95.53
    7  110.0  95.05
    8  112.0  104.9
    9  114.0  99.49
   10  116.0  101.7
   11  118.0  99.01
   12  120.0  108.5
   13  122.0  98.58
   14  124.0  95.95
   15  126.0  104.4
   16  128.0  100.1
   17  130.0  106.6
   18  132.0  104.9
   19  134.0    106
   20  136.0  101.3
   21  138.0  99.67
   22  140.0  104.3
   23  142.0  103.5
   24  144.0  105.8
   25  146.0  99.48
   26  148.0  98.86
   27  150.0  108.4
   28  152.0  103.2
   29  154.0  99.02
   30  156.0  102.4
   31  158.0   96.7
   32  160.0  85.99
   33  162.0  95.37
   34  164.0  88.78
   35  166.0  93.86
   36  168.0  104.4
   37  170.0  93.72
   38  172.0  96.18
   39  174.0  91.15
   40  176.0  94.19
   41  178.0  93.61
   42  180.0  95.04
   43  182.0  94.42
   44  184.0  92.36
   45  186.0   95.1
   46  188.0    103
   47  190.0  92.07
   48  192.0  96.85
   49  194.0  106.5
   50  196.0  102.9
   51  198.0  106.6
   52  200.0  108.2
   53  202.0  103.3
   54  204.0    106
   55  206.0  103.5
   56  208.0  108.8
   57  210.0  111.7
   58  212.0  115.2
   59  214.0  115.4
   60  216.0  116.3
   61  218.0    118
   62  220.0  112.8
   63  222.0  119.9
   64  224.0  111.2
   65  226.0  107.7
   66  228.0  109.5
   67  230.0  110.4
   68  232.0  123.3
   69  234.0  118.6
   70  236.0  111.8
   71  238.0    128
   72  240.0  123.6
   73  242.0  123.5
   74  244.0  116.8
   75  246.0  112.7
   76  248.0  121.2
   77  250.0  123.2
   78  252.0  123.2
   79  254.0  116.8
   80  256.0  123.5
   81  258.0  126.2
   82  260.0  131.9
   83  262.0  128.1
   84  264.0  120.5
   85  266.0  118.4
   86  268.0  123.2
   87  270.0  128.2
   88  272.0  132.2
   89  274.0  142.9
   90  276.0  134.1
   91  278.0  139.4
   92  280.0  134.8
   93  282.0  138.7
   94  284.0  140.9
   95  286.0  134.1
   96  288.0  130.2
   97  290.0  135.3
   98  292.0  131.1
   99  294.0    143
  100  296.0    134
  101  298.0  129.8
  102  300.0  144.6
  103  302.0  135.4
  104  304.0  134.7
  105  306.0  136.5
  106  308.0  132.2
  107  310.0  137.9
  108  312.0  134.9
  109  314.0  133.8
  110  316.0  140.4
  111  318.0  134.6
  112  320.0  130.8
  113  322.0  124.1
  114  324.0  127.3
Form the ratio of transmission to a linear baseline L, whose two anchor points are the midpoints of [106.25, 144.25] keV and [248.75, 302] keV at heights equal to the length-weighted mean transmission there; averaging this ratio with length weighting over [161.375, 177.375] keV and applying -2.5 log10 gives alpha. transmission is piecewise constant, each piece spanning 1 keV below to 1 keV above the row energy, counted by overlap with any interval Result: 0.17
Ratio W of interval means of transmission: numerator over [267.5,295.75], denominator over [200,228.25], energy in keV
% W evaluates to 1.21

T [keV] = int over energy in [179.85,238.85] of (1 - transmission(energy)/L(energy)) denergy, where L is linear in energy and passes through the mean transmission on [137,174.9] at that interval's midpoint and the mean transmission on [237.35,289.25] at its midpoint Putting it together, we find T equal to 2.5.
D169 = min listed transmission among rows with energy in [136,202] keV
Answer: 85.99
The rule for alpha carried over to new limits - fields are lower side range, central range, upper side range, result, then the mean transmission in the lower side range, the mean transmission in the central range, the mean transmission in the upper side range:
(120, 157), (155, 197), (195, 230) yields 0.11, 103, 95.9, 110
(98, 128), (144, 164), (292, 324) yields 0.09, 100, 98.7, 135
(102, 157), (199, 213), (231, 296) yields 0.08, 102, 108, 128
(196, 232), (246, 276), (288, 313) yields -0.01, 111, 126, 136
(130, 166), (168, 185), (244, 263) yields 0.13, 100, 94.5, 123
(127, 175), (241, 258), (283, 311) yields 0.03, 99.6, 120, 136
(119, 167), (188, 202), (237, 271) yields 0.09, 100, 102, 123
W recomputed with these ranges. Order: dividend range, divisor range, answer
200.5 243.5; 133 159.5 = 1.12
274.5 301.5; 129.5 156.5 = 1.32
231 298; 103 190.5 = 1.29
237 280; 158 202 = 1.30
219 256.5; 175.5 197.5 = 1.21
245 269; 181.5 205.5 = 1.21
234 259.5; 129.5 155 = 1.17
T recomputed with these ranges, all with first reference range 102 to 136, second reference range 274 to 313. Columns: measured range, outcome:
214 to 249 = 2.0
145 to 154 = 0.4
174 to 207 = 4.7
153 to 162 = 1.1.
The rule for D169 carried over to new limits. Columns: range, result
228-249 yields 109.5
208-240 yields 107.7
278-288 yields 130.2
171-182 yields 91.15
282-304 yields 129.8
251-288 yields 116.8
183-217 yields 92.07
